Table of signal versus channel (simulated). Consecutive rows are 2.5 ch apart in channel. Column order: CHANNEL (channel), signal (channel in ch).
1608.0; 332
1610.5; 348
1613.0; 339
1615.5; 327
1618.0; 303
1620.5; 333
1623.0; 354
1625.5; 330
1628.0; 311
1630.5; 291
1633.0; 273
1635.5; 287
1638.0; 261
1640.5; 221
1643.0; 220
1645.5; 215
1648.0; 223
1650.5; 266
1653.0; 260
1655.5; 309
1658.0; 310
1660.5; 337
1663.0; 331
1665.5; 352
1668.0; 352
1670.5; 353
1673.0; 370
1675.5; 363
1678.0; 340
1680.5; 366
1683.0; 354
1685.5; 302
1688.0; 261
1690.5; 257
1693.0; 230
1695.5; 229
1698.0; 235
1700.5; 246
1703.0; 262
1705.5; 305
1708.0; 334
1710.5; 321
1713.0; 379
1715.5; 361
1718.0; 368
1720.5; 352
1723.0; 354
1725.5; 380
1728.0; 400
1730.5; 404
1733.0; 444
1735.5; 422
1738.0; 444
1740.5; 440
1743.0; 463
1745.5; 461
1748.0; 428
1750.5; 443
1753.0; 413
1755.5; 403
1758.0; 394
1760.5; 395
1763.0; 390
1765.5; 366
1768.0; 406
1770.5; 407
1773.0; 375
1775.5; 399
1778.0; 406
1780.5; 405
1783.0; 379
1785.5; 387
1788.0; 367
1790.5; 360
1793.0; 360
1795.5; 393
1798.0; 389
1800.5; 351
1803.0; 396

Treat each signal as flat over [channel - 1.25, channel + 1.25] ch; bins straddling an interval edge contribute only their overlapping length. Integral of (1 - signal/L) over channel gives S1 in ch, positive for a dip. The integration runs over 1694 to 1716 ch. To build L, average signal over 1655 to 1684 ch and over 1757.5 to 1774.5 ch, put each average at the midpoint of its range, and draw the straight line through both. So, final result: 4.2 ch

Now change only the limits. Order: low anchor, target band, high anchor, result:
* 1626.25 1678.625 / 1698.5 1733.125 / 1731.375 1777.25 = 2.5 ch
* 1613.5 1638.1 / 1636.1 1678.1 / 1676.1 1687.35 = 3.7 ch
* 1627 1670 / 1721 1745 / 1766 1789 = -4.1 ch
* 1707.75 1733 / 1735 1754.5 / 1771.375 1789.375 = -3.2 ch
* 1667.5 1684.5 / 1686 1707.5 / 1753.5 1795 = 6.2 ch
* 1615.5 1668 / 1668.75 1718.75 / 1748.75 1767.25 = 4.2 ch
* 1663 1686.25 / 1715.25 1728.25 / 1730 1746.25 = 1.6 ch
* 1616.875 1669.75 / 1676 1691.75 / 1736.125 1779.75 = 0.9 ch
